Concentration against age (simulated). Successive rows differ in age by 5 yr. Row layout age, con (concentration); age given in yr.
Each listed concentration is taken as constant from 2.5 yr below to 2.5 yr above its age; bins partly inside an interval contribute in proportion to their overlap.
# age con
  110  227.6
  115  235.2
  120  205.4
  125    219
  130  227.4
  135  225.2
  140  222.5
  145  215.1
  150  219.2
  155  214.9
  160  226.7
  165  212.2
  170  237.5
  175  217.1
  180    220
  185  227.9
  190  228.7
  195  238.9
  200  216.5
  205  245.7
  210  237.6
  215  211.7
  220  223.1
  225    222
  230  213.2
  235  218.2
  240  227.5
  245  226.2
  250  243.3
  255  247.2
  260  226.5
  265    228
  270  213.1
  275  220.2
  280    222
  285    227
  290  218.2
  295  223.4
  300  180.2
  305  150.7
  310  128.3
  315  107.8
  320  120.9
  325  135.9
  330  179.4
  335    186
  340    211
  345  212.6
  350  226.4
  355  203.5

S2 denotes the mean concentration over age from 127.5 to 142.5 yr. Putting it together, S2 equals 225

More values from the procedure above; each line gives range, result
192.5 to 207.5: 234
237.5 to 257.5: 236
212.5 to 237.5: 218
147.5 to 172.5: 222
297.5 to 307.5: 165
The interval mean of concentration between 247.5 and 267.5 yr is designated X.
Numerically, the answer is 236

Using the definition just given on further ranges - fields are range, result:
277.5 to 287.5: 224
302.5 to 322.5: 127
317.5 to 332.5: 145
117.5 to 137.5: 219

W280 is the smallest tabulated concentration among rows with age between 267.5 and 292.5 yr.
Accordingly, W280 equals 213.1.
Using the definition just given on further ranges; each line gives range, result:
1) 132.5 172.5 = 212.2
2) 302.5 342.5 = 107.8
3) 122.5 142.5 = 219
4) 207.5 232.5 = 211.7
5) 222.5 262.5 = 213.2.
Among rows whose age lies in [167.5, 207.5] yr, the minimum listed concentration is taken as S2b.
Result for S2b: 216.5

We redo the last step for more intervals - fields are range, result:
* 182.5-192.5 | 227.9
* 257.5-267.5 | 226.5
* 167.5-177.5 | 217.1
